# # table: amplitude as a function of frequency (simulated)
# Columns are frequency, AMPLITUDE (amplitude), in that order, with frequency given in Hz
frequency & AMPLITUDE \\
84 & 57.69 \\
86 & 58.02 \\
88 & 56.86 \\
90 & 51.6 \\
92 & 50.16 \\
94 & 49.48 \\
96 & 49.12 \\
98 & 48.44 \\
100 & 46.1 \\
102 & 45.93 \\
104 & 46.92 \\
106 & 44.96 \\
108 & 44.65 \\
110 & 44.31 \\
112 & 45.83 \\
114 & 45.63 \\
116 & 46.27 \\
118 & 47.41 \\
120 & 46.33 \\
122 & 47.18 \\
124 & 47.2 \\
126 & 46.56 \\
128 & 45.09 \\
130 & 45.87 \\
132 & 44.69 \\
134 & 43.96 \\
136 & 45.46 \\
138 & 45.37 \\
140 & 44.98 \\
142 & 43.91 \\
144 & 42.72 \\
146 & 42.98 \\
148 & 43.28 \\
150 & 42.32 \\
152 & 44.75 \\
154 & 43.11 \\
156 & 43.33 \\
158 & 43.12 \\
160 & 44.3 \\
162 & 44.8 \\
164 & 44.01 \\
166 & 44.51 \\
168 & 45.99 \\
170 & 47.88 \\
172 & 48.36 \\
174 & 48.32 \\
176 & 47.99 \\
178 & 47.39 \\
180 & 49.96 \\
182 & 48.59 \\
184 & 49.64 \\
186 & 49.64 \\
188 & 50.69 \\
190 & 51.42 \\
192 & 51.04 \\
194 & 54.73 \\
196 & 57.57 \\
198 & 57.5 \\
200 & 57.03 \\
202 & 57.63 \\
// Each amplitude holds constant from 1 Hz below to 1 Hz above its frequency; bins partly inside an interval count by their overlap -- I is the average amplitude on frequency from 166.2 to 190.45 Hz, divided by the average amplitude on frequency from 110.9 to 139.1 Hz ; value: 1.06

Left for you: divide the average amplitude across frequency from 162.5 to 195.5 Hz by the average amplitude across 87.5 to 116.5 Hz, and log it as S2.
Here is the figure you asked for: 1.0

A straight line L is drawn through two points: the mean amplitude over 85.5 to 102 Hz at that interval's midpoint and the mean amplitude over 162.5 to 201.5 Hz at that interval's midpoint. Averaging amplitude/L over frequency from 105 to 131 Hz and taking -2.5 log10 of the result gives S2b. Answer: 0.10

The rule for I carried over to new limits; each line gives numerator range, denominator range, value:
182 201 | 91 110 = 1.12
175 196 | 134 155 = 1.15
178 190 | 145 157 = 1.15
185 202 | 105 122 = 1.18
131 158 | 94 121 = 0.95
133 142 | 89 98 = 0.90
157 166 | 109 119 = 0.96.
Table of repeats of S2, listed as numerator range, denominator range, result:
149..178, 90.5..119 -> 0.97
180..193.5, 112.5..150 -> 1.11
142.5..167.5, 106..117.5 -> 0.96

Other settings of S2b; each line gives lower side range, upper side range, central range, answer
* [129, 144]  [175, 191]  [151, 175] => 0.05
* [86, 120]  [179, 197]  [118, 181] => 0.10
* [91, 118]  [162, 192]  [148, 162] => 0.10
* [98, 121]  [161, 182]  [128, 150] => 0.05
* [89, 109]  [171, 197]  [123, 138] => 0.07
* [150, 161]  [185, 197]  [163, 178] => 0.01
